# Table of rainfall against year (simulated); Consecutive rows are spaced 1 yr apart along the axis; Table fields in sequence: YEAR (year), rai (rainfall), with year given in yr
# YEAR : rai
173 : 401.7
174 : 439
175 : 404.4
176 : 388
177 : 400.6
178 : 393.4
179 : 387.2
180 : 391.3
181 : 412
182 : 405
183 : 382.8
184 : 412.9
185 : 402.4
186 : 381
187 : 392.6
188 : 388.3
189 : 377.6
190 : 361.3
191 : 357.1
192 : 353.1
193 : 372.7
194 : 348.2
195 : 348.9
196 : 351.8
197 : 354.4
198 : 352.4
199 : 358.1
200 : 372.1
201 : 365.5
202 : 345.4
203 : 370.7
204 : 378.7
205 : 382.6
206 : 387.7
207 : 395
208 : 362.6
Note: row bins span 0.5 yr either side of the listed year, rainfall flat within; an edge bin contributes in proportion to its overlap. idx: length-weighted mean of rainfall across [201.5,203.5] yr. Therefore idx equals 358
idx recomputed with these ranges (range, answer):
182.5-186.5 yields 395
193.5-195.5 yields 349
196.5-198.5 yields 353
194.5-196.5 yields 350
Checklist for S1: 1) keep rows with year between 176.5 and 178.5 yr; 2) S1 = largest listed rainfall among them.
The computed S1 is 400.6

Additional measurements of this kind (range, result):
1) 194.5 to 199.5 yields 358.1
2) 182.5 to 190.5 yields 412.9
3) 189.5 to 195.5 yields 372.7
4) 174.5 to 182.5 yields 412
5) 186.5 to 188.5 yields 392.6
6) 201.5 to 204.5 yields 378.7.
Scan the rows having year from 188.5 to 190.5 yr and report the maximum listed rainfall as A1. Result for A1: 377.6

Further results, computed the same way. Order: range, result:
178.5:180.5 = 391.3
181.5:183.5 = 405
